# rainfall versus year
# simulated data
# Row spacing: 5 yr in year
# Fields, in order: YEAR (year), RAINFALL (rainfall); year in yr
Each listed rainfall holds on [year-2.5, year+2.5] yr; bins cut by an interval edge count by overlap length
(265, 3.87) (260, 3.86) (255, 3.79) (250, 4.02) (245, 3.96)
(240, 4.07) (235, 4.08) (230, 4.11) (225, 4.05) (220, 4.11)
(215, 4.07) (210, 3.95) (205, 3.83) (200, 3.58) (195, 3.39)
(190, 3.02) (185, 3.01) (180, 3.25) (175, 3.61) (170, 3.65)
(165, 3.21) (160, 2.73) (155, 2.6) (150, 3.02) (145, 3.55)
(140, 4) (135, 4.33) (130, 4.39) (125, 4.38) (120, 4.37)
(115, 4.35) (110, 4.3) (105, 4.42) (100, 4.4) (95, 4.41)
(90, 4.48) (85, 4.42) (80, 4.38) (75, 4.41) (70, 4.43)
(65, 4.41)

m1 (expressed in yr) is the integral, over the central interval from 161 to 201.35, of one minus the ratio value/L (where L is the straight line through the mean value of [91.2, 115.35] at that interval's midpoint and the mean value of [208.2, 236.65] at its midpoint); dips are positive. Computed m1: 8.4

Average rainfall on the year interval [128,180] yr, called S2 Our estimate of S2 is 3.49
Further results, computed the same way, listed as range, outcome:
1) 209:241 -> 4.07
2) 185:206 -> 3.38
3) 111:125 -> 4.36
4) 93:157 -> 4.05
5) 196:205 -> 3.62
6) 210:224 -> 4.06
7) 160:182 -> 3.35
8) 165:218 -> 3.53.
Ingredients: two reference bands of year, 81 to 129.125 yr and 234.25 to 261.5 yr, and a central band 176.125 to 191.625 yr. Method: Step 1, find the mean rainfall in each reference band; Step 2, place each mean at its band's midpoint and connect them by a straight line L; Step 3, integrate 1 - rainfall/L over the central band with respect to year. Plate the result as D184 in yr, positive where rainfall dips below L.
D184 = 3.8 yr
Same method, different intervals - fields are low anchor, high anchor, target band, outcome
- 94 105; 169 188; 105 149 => -1.5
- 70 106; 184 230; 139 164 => 5.6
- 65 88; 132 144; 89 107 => -0.5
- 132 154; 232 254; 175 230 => 3.3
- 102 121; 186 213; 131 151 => 1.3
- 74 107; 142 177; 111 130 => -2.3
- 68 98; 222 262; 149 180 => 7.7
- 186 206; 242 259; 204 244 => -4.1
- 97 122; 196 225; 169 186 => 2.8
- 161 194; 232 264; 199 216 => -1.4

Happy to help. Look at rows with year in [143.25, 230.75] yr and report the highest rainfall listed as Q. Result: 4.11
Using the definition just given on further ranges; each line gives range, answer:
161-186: 3.65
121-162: 4.39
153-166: 3.21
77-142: 4.48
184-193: 3.02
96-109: 4.42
